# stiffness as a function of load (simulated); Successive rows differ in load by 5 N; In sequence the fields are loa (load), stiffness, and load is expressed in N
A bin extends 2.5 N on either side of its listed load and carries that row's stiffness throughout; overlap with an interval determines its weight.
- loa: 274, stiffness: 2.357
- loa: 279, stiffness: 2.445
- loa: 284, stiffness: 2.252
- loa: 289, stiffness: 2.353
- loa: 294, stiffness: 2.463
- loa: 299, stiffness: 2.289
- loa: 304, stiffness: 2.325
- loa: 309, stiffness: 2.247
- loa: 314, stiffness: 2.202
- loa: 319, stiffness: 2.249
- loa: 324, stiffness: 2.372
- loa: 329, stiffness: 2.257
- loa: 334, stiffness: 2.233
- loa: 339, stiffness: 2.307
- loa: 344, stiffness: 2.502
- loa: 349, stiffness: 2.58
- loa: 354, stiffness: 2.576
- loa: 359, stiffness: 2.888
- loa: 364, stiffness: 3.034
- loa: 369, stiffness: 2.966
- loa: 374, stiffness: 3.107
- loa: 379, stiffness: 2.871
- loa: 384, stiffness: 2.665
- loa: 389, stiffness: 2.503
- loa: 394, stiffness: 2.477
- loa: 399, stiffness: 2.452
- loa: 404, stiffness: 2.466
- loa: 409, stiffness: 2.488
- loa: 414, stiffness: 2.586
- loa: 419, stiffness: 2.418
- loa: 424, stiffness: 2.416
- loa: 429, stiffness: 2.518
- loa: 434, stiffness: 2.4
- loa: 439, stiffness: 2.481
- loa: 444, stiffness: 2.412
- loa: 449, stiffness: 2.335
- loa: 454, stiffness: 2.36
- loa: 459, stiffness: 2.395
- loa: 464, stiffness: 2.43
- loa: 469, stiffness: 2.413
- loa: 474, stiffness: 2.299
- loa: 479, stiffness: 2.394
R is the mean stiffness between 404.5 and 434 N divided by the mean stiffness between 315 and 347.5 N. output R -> 1.07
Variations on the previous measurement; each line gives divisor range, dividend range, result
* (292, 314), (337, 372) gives 1.17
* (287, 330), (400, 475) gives 1.05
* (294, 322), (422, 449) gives 1.07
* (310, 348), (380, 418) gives 1.09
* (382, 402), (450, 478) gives 0.94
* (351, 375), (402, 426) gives 0.86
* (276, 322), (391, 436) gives 1.07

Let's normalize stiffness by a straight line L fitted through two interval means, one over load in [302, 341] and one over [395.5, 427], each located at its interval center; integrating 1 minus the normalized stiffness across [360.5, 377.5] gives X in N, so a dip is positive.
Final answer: -4.6 N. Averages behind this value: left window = 2.27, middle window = 3.02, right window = 2.47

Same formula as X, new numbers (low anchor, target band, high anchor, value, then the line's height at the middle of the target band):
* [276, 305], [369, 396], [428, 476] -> -4.2 N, 2.38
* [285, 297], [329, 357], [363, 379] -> 3.6 N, 2.79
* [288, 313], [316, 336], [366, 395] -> 1.6 N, 2.47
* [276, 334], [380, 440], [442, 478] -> -3.6 N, 2.36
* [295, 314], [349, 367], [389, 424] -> -3.1 N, 2.39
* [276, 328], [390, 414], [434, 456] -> -1.1 N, 2.37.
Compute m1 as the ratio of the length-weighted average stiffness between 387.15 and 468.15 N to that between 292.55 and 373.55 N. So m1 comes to 0.98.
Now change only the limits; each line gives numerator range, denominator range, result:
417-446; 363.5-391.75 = 0.86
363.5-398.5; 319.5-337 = 1.21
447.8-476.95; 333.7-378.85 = 0.87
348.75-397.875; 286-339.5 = 1.20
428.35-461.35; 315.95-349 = 1.03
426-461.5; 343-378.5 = 0.85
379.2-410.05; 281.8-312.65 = 1.09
